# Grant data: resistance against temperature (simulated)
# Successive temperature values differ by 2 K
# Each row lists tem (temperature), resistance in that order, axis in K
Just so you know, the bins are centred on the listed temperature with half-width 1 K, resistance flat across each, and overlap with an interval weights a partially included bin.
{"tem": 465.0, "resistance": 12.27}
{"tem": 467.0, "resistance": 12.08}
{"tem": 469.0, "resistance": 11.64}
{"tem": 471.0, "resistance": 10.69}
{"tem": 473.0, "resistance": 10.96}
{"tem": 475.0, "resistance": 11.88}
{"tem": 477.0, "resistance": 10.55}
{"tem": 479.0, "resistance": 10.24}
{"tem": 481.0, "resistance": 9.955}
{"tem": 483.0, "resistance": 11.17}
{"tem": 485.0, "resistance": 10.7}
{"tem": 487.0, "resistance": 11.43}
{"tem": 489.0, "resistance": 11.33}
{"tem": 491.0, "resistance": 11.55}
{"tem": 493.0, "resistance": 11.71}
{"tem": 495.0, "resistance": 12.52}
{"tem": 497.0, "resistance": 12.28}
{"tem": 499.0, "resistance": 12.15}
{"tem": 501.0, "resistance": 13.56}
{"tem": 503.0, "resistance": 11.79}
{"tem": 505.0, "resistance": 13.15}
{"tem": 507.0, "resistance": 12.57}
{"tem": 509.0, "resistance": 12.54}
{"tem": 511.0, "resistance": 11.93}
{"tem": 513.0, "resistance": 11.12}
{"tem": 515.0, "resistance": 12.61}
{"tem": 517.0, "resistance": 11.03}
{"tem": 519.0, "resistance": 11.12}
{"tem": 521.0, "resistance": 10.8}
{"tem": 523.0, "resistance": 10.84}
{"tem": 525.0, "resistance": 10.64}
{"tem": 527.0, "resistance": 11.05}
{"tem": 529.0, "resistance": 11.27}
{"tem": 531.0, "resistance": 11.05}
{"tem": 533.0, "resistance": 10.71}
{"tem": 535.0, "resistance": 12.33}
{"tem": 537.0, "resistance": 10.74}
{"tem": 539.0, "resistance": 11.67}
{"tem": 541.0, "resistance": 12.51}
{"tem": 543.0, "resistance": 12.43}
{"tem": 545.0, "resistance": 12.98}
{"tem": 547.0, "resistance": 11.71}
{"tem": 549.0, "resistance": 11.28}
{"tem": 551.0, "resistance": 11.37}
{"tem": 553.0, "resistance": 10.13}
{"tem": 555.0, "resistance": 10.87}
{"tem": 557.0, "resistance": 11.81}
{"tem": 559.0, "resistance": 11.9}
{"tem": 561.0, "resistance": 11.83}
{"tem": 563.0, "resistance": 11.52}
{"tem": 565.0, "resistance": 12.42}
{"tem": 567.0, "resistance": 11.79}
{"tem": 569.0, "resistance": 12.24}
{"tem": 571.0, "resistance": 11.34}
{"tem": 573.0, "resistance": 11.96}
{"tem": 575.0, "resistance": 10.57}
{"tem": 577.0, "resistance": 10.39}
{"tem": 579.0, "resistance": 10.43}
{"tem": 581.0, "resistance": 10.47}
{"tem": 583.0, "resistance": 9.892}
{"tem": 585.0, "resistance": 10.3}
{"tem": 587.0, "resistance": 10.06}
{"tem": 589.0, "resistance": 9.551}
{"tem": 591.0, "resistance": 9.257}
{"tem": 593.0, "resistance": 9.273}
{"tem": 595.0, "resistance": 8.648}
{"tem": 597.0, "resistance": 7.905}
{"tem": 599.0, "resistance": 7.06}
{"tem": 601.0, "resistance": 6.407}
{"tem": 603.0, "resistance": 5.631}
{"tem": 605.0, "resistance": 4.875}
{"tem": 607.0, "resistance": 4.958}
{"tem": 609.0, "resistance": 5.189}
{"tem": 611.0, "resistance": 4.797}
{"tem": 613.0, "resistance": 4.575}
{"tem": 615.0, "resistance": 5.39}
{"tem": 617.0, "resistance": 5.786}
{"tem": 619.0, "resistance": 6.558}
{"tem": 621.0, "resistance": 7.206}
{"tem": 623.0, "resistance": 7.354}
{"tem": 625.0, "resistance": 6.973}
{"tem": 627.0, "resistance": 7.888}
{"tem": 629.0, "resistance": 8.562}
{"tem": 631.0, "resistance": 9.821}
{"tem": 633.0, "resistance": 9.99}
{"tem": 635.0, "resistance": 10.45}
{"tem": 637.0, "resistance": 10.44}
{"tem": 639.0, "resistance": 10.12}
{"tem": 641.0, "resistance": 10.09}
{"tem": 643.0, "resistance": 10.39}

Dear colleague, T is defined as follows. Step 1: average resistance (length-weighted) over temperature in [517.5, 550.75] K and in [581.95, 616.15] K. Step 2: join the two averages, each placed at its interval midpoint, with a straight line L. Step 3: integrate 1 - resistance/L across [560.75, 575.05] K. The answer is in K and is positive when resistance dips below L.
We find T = -3.9 K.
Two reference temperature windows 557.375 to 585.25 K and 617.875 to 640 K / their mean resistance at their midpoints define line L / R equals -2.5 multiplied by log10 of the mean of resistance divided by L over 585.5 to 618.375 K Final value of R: 0.40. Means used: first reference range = 11.3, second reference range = 8.65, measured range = 6.88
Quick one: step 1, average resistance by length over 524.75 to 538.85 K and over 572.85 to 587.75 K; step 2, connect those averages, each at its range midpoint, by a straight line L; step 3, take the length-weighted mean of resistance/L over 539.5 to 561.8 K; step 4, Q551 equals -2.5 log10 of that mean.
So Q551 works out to -0.079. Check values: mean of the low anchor 11.2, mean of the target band 11.7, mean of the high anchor 10.4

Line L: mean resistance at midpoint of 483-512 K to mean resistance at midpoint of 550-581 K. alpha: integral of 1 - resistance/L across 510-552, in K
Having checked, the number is 0.8 K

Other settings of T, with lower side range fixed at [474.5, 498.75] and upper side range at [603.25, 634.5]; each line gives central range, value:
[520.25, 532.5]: -1.27 K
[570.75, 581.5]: -3.49 K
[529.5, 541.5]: -2.33 K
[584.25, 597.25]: -2.82 K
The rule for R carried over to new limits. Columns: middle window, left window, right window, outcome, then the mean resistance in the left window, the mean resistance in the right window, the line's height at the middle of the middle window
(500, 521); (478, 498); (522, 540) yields -0.081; 11.3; 11.1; 11.2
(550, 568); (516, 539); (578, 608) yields -0.182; 11.1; 8.31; 9.75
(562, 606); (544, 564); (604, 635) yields -0.019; 11.5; 6.78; 9.36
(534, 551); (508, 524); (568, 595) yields -0.083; 11.5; 10.4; 11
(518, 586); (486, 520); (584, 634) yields -0.155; 12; 7.36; 9.87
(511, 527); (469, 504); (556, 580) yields 0.026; 11.4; 11.5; 11.5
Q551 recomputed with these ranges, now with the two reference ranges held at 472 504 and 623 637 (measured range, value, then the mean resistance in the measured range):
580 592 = -0.02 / 9.92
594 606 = 0.37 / 6.75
